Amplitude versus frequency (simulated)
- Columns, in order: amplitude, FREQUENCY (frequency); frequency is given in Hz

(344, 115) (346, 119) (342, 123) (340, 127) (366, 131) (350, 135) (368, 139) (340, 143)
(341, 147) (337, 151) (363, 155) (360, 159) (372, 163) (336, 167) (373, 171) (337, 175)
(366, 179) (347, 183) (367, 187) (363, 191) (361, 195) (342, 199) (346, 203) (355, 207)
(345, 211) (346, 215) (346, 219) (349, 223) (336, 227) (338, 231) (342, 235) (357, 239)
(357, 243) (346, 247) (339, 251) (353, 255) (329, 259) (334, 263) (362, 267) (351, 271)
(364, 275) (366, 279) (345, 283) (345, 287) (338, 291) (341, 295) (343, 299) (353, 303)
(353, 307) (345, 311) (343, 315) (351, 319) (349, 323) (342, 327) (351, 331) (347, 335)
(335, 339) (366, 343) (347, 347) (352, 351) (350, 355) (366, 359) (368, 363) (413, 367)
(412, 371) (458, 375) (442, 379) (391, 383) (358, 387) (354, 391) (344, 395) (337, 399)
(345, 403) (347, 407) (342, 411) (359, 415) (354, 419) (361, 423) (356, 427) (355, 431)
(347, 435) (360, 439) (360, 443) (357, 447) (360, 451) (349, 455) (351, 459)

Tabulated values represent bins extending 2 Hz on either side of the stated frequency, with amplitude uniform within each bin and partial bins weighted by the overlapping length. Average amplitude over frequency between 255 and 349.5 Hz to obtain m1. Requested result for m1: 348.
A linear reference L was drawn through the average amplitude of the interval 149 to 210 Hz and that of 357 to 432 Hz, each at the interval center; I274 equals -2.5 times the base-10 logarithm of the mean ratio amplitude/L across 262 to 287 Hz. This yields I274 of 0.03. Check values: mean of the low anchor 355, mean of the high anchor 372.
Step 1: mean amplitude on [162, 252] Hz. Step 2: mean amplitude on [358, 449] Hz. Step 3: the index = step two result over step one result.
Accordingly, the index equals 1.1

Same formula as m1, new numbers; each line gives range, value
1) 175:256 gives 350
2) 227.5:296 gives 347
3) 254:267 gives 341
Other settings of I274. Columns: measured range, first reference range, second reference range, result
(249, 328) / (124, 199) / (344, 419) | 0.05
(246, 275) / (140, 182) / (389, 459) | 0.02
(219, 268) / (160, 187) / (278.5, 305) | 0.02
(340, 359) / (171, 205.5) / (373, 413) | 0.04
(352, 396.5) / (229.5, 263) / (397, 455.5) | -0.11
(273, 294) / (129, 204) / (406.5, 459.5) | 0.01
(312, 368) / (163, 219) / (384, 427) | -0.01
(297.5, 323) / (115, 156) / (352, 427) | 0.05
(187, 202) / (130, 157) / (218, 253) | -0.02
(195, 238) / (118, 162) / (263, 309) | 0.02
